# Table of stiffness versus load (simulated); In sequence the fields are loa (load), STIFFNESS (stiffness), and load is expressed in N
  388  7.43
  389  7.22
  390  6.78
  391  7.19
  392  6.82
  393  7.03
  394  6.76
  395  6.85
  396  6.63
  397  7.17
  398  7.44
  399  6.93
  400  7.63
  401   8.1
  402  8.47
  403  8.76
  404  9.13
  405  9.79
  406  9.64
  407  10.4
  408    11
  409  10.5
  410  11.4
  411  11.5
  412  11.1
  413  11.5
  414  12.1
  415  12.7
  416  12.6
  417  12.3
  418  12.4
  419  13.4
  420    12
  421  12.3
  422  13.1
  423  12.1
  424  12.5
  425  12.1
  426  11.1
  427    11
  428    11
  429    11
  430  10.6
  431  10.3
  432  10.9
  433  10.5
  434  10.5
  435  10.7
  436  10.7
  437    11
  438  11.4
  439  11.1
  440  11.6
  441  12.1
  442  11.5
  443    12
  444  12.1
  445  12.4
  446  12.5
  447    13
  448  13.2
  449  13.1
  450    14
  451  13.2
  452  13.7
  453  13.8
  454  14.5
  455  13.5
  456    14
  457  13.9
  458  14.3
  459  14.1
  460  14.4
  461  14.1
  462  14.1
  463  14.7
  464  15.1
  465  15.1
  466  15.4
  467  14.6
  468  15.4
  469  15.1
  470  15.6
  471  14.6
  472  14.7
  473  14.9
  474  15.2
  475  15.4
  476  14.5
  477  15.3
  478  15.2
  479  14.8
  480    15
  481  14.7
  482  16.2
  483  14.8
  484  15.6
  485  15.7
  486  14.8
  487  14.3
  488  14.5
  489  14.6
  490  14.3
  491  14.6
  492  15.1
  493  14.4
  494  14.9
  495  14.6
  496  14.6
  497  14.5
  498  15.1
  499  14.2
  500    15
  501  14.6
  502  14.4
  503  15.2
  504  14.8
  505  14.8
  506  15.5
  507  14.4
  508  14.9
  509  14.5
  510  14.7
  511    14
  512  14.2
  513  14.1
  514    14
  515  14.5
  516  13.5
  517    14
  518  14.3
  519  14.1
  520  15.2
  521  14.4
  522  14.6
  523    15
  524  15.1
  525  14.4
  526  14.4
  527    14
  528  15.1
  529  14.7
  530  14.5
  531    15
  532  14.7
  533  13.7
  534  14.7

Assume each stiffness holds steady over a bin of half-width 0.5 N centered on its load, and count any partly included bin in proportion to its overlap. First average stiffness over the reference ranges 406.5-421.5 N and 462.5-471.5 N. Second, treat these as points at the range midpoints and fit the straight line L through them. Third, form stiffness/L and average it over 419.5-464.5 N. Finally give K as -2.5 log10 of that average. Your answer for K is 0.09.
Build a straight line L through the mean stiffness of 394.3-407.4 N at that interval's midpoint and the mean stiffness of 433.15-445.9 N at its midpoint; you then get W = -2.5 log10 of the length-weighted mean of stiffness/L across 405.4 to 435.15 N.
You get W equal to -0.18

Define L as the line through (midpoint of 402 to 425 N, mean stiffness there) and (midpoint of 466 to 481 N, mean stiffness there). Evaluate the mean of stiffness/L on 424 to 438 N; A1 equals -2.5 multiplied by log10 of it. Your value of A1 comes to 0.14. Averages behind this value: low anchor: 11.4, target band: 11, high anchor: 15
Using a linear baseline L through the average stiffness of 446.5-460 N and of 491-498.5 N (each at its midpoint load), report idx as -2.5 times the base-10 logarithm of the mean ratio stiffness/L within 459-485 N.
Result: -0.06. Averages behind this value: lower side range 13.7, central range 15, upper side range 14.7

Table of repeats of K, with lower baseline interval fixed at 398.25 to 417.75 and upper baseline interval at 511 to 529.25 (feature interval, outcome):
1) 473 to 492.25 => -0.15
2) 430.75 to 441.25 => 0.03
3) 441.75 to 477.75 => -0.16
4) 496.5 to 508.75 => -0.08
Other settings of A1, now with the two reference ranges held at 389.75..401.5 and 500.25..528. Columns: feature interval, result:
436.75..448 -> -0.19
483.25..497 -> -0.14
